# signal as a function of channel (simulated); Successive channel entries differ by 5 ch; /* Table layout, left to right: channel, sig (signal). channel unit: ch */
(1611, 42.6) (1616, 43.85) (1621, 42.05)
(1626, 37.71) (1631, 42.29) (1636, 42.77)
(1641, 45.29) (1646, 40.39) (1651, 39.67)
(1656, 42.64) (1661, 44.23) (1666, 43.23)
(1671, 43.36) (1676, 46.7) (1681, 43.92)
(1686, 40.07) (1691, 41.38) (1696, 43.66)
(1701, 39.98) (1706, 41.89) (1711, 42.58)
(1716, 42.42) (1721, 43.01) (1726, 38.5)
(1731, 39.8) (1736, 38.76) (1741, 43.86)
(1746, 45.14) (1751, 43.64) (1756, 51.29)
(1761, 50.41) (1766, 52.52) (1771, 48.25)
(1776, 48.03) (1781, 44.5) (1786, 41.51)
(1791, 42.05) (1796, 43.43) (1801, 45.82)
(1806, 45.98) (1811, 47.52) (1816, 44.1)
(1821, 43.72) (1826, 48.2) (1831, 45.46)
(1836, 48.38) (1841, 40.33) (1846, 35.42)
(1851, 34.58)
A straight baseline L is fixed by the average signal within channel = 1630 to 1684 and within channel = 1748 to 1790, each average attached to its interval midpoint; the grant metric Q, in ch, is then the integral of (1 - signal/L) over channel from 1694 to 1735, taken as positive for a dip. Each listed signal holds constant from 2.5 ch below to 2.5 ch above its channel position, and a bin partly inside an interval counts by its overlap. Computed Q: 3.5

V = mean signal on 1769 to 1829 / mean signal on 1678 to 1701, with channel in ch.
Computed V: 1.07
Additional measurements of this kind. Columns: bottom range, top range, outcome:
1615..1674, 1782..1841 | 1.06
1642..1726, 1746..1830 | 1.09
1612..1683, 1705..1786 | 1.04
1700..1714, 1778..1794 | 1.03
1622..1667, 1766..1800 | 1.08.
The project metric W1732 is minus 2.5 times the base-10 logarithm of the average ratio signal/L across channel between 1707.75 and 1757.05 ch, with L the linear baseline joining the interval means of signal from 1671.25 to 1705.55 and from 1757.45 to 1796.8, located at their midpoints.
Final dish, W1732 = 0.05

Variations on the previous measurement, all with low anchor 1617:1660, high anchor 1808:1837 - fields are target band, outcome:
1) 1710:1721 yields 0.025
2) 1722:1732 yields 0.110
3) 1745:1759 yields -0.060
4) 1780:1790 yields 0.064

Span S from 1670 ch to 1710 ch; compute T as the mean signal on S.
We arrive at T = 42.6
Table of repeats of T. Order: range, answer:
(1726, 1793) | 45.1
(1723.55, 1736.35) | 39.1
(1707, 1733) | 41.3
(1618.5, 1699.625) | 42.4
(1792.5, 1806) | 44.7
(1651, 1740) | 42.1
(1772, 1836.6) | 45.3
